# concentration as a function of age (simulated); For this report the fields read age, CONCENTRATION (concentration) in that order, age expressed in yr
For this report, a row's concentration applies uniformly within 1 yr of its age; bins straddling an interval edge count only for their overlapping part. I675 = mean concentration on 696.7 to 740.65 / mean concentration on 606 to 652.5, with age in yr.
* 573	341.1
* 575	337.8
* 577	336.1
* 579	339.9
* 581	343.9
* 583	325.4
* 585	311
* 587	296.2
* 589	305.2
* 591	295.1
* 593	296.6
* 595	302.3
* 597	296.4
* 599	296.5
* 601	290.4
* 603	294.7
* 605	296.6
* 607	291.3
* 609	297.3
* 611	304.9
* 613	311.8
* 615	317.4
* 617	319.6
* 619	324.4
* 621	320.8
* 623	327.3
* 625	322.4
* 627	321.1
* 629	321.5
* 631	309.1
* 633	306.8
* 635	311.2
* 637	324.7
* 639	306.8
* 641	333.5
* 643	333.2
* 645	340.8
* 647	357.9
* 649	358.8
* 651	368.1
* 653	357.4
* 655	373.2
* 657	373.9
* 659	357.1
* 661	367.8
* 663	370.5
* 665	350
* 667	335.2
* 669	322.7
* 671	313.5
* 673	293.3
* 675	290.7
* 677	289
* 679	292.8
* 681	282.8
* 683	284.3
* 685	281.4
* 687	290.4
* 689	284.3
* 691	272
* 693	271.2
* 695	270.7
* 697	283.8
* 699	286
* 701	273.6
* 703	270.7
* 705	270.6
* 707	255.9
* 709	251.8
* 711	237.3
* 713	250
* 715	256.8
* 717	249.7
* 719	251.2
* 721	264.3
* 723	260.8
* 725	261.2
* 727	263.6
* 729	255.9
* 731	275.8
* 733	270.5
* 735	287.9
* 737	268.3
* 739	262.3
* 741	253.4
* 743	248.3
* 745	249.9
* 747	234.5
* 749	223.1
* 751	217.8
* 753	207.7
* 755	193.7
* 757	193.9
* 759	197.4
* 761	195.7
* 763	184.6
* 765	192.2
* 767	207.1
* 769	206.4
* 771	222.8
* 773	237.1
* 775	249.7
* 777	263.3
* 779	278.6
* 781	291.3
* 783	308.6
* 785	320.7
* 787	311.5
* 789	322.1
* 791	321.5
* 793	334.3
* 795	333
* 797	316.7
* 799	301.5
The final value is 0.81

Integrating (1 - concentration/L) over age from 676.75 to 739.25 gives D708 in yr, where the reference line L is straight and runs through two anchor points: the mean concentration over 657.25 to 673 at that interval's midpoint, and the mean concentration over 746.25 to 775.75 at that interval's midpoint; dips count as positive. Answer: 2.8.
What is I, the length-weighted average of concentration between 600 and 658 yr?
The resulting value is 325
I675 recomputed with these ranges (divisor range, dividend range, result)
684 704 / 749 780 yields 0.78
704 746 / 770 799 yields 1.13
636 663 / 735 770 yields 0.63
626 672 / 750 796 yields 0.74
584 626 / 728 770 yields 0.75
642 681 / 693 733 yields 0.78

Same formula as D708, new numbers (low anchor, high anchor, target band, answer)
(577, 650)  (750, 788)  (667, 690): -1.0 yr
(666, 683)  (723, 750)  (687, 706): 0.6 yr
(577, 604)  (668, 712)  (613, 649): -3.3 yr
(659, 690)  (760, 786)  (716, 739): 0.8 yr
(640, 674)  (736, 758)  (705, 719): 1.3 yr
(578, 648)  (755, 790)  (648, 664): -3.8 yr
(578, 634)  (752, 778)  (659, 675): -3.6 yr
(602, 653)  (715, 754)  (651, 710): -3.4 yr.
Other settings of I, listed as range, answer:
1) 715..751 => 257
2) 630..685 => 329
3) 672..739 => 271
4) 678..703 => 281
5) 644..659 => 361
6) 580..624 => 308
